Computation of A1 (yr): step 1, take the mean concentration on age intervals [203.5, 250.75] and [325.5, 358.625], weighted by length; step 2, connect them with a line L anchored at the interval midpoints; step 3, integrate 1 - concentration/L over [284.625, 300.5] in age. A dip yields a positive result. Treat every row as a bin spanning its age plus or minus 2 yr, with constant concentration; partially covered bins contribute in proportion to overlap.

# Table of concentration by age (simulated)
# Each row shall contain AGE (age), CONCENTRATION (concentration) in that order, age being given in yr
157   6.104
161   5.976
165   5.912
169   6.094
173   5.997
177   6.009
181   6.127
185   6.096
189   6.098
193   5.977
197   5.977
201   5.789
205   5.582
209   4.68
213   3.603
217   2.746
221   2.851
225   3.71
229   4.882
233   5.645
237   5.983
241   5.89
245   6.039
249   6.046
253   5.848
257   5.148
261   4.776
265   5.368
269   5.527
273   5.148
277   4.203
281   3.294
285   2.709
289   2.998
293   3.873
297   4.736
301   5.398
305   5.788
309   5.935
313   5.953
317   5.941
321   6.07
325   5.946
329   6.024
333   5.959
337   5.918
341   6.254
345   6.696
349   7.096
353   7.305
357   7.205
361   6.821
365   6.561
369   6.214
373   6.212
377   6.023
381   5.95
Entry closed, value 5.35 yr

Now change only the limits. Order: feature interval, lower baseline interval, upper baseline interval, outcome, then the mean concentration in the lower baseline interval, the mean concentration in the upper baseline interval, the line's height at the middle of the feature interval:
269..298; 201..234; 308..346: 7.6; 4.26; 6.06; 5.34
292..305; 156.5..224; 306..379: 2.5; 5.35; 6.33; 6.05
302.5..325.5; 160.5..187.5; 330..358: 2.0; 6.03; 6.59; 6.49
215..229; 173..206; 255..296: 5.2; 5.97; 4.31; 5.34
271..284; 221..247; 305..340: 3.4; 5.17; 5.97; 5.56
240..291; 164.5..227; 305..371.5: 8.0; 5.19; 6.35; 5.76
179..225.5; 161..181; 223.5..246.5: 6.1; 6.01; 5.38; 5.7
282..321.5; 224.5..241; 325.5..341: 6.4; 5.28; 6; 5.78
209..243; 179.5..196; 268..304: 5.6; 6.07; 4.22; 5.35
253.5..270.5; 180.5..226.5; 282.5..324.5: -1.1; 4.91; 4.96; 4.94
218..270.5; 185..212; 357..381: 6.2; 5.64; 6.4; 5.84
